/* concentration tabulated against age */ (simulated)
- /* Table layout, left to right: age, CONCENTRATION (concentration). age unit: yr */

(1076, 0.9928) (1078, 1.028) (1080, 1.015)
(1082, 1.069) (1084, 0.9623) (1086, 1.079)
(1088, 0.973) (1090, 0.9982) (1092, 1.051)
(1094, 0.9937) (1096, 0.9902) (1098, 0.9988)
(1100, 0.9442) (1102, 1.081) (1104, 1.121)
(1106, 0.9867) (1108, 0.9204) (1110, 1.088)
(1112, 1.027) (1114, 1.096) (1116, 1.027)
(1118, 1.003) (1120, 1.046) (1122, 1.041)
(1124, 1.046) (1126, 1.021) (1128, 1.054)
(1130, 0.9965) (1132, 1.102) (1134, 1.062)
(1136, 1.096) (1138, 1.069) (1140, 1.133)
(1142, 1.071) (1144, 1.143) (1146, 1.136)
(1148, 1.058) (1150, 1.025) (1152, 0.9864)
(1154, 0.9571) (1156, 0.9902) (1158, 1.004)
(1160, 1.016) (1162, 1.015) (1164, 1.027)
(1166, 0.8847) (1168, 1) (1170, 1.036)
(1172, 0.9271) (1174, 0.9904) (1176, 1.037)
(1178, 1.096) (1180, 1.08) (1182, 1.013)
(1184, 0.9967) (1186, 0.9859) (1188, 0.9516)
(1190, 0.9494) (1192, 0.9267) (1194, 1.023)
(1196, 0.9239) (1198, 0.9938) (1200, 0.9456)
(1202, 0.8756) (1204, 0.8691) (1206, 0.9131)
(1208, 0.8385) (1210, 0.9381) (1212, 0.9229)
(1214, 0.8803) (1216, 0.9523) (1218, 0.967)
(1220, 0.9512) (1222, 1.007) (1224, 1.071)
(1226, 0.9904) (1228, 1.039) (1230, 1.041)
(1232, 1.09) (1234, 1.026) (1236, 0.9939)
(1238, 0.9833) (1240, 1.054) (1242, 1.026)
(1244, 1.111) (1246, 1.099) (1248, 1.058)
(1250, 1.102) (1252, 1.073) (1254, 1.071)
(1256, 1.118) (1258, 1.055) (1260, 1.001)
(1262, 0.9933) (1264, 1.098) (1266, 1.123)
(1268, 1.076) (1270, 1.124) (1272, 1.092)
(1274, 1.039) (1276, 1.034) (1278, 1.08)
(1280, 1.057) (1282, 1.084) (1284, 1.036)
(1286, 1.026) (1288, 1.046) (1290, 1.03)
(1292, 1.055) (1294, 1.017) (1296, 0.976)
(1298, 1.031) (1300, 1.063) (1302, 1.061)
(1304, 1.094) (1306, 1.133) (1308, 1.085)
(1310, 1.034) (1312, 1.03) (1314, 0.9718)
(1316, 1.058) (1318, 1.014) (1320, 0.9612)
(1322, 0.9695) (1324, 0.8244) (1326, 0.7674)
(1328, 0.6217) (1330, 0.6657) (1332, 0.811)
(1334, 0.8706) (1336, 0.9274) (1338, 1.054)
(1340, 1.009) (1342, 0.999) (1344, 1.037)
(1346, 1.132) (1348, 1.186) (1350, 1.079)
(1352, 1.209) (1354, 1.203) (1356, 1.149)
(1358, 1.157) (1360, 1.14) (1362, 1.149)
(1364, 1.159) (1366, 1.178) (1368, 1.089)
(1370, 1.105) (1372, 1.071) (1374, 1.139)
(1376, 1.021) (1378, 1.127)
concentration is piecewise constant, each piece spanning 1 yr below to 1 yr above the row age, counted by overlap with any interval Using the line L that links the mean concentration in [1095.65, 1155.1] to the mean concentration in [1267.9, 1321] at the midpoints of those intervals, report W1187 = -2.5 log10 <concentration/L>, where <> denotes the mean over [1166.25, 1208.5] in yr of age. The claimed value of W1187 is 0.08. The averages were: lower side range 1.04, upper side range 1.05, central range 0.97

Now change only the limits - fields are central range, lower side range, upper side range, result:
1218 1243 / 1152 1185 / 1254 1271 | 0.03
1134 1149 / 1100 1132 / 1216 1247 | -0.07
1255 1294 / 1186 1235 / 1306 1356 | -0.09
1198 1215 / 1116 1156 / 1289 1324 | 0.16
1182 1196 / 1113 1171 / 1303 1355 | 0.06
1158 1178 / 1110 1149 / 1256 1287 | 0.07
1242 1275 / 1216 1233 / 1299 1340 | -0.09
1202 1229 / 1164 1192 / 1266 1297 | 0.08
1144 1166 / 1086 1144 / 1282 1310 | 0.02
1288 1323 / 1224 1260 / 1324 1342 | -0.14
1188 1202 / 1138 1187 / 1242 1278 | 0.10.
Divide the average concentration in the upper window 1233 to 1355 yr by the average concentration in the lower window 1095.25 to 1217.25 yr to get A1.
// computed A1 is 1.02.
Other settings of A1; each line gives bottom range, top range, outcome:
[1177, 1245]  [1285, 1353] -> 1.01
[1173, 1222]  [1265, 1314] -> 1.10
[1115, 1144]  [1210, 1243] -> 0.94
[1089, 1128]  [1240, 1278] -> 1.04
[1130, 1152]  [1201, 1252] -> 0.92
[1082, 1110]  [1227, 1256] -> 1.04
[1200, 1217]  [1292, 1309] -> 1.17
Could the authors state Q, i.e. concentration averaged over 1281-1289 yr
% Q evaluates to 1.05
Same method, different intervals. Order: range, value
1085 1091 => 1.02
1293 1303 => 1.03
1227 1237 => 1.04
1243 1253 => 1.09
